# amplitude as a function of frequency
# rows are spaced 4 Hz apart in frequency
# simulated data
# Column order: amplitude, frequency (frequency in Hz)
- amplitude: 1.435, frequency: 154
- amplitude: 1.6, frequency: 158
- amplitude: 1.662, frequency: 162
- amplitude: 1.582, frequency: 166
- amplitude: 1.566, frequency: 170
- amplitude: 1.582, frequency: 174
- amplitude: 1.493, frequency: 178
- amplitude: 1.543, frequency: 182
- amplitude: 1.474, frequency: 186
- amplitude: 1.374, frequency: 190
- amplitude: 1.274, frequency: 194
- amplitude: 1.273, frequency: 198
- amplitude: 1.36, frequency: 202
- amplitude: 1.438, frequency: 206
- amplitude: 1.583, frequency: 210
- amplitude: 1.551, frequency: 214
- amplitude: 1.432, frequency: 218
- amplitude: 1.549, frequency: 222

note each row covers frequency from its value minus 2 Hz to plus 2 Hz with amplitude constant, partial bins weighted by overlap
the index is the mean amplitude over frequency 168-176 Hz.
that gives 1.57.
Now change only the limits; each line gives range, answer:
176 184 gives 1.52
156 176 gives 1.6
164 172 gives 1.57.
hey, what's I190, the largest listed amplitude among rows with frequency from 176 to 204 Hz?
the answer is 1.543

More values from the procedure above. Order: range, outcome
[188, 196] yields 1.374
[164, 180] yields 1.582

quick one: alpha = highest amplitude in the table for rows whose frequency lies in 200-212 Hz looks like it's 1.583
